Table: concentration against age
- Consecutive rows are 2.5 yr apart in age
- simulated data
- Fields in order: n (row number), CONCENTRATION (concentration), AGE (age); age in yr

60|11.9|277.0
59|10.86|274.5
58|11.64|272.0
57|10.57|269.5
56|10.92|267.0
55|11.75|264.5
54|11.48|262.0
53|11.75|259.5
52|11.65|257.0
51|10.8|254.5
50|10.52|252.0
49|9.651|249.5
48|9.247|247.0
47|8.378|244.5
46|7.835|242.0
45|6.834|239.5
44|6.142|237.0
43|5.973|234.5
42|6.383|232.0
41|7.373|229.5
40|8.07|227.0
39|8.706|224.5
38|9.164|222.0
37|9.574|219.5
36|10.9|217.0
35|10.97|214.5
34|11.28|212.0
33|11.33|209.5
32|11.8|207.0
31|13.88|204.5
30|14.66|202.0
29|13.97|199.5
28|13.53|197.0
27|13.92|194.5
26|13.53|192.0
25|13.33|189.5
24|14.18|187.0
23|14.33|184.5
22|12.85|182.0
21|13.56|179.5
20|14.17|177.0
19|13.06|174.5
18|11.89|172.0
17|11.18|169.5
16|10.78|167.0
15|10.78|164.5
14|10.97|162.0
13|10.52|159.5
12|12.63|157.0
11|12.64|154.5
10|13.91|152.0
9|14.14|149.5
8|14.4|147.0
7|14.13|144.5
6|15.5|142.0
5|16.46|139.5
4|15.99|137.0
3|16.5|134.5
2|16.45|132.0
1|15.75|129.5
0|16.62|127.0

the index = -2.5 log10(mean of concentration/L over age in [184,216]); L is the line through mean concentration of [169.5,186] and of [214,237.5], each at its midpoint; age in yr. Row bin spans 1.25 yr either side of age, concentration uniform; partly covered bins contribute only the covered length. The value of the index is -0.20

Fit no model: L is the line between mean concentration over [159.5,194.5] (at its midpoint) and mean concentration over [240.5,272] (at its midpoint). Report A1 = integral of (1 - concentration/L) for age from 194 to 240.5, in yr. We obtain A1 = 5.6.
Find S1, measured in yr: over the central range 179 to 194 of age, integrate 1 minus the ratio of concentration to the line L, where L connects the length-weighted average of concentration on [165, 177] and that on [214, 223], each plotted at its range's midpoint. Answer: -3.1 yr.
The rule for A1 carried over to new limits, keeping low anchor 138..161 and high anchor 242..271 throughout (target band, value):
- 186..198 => -1.2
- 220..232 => 3.4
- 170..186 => -0.4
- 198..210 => -1.1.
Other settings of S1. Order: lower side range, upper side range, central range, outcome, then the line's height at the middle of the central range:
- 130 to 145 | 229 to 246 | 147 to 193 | 0.51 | 13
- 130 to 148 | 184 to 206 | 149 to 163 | 2.52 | 15.1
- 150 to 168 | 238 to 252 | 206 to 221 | -1.80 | 9.76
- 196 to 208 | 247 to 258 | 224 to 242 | 7.14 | 11.7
